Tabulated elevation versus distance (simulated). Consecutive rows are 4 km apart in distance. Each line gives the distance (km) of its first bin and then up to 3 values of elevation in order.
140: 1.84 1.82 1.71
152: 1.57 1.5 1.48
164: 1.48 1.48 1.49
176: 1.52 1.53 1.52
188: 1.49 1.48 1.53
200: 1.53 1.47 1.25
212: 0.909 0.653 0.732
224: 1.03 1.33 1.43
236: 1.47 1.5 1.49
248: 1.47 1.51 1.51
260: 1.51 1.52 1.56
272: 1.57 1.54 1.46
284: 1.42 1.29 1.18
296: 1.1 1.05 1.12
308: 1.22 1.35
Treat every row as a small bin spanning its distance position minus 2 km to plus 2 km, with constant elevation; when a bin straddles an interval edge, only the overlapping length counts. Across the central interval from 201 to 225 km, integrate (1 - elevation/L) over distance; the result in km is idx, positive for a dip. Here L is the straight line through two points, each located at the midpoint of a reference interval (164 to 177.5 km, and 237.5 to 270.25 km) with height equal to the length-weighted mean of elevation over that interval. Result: 7.6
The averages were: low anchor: 1.49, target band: 1.03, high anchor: 1.51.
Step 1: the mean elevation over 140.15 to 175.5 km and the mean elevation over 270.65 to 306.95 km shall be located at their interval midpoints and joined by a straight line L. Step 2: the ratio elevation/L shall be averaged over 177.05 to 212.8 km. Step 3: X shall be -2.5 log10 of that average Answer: 0.05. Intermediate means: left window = 1.58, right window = 1.3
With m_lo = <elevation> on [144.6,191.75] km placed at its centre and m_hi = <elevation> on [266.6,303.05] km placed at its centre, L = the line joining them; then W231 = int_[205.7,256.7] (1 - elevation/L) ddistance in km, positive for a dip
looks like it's 6.3 km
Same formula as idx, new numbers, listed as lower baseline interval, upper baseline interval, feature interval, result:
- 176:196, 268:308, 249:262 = -1.2 km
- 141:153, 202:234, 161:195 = -1.3 km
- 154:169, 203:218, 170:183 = -1.6 km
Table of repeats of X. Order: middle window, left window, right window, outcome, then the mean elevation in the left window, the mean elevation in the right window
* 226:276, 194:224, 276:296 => -0.19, 1.15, 1.33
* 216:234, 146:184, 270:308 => 0.30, 1.53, 1.3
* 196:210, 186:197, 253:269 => 0.05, 1.5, 1.52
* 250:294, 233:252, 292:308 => -0.13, 1.48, 1.12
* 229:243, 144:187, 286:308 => -0.10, 1.54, 1.15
